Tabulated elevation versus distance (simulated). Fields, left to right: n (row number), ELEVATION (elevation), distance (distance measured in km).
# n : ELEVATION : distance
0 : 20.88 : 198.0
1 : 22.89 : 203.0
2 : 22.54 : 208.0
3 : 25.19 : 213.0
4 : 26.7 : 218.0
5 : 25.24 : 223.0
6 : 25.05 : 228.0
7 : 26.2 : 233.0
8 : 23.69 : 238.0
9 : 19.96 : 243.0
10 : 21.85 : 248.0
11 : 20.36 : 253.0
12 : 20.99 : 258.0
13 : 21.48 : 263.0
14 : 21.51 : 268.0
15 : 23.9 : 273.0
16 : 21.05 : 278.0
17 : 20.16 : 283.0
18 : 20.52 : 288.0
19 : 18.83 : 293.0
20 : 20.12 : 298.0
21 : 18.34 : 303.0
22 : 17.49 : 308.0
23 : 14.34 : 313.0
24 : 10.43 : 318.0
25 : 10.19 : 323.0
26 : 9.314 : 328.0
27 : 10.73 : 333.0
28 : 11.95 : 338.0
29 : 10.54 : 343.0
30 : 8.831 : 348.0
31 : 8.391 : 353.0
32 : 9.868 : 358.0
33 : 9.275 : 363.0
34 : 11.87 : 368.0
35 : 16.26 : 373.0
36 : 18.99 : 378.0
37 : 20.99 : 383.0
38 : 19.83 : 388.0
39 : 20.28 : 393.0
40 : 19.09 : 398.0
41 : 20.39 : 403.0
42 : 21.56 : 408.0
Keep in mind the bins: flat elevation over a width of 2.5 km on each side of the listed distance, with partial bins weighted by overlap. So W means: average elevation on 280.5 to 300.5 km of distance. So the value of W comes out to 19.9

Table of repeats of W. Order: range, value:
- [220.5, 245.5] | 24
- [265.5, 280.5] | 22.2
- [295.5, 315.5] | 17.6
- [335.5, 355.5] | 9.93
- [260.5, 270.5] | 21.5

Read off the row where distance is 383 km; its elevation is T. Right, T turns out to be 20.99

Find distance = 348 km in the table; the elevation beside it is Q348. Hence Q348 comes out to 8.831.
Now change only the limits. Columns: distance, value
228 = 25.05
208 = 22.54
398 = 19.09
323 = 10.19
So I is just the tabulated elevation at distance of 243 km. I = 19.96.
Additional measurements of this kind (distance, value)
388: 19.83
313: 14.34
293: 18.83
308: 17.49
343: 10.54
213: 25.19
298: 20.12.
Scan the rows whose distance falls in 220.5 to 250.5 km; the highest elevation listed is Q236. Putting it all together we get 26.2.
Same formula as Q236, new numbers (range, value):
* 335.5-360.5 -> 11.95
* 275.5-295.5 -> 21.05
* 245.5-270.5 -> 21.85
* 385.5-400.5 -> 20.28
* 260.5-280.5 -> 23.9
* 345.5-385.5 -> 20.99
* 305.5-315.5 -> 17.49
